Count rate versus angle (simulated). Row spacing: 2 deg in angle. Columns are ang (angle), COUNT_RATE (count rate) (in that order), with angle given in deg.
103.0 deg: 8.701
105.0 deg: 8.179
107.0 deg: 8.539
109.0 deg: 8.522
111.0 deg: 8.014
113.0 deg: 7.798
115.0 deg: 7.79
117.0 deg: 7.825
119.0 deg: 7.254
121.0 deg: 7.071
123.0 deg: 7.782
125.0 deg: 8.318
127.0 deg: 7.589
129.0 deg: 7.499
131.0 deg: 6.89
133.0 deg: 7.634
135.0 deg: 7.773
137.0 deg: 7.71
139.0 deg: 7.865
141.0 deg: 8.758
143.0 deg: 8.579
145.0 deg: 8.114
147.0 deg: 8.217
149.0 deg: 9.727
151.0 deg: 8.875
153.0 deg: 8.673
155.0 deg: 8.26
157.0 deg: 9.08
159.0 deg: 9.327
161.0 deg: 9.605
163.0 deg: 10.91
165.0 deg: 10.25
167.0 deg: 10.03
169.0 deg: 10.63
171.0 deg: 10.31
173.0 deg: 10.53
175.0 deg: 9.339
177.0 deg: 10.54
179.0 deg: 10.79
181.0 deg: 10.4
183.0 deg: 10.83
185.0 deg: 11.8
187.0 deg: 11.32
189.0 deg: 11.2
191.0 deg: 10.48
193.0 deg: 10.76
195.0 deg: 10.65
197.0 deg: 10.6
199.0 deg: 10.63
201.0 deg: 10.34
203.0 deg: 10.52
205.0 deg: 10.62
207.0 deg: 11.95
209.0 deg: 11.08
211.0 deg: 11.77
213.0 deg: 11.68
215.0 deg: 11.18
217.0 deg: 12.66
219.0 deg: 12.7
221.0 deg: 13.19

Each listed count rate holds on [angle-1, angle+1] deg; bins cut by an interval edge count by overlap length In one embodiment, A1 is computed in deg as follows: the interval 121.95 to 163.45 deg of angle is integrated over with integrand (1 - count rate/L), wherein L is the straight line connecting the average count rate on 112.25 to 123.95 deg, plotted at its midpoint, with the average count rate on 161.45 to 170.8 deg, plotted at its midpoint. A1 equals 2.9 deg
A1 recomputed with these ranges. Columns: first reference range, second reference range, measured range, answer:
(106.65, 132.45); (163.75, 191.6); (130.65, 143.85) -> 1.1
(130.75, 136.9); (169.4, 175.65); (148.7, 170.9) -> -0.7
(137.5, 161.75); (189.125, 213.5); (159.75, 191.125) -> -2.3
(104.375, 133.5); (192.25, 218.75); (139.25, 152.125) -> 0.2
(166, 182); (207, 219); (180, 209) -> 0.5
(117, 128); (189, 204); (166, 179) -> -0.9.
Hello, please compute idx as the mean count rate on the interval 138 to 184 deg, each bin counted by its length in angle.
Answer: 9.55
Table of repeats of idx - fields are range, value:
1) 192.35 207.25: 10.7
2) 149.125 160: 8.91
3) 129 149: 8.02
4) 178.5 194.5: 10.9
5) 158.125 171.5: 10.2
